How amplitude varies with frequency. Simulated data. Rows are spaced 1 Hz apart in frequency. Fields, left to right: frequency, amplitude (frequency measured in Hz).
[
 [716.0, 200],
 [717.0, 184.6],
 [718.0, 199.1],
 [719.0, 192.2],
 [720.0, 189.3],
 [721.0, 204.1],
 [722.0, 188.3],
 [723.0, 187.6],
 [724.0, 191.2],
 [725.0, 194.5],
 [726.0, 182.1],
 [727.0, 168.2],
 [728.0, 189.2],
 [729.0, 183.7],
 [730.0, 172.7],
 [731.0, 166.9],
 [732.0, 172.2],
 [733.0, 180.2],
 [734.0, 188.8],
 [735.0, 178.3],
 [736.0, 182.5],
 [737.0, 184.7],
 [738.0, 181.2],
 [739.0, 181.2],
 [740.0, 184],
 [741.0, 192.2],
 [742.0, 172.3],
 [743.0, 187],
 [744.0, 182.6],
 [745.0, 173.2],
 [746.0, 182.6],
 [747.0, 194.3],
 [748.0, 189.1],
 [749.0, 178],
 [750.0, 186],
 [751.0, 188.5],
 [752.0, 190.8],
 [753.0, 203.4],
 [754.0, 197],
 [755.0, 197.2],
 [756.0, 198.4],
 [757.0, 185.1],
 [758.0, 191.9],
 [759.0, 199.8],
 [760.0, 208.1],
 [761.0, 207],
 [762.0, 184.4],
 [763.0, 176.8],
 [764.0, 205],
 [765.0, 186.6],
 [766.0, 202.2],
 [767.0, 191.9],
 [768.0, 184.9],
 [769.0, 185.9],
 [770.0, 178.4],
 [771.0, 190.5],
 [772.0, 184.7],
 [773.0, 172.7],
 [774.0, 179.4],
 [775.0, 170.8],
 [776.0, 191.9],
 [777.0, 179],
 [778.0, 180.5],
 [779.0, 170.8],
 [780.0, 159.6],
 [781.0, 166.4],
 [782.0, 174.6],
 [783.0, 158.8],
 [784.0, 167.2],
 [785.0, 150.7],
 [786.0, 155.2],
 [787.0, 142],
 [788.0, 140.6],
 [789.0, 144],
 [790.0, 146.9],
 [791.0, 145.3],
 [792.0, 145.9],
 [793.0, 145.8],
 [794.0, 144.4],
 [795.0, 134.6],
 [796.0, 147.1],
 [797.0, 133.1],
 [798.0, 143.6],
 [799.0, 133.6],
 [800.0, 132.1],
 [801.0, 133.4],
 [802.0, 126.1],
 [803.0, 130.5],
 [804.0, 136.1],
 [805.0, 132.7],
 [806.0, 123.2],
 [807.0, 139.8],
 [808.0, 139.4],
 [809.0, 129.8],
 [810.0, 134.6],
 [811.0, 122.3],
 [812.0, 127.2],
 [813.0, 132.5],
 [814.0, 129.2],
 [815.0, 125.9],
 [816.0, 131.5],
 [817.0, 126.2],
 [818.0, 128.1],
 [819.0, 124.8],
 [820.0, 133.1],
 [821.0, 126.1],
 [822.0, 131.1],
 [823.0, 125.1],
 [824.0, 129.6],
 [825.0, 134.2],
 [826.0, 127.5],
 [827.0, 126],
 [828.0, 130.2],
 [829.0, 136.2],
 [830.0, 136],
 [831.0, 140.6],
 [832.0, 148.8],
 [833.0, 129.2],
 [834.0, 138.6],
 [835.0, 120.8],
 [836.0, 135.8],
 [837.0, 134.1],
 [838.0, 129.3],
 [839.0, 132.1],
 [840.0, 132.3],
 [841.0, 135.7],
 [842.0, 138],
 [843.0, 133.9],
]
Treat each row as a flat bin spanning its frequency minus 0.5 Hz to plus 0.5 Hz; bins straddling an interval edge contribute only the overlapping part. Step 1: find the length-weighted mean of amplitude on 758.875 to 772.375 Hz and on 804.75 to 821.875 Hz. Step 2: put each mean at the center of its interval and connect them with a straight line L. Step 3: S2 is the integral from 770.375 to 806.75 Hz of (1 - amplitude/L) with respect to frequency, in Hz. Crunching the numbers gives 2.1 Hz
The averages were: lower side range 192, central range 153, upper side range 130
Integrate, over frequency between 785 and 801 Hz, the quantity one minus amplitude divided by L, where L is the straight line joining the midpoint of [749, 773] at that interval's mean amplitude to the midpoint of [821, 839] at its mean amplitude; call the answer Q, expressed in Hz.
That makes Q 2.14 Hz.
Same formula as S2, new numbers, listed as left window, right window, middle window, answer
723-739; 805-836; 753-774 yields -3.7 Hz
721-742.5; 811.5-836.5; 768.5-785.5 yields -1.8 Hz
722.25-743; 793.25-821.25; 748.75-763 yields -2.3 Hz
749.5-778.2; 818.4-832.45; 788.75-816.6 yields 3.3 Hz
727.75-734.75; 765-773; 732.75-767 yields -1.1 Hz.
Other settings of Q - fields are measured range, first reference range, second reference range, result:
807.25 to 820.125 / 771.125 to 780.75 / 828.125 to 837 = 1.7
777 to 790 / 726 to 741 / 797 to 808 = -1.2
